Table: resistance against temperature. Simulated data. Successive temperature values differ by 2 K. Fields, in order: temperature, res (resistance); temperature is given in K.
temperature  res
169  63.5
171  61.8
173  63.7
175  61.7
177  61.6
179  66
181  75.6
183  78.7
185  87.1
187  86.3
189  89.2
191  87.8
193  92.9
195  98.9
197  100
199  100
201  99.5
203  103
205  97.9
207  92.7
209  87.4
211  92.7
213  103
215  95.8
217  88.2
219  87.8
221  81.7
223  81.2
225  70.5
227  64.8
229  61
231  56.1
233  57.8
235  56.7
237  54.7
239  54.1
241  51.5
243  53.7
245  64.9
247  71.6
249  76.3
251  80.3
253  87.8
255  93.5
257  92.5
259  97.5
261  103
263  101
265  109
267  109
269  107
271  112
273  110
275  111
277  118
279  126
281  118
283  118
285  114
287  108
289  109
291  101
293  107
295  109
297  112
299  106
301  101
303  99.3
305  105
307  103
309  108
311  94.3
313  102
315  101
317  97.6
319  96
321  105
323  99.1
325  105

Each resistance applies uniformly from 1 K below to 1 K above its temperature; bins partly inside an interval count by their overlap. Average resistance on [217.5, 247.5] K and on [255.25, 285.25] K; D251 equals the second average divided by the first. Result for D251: 1.7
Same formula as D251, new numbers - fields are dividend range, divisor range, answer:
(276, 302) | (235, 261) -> 1.51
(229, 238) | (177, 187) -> 0.75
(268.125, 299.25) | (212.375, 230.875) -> 1.40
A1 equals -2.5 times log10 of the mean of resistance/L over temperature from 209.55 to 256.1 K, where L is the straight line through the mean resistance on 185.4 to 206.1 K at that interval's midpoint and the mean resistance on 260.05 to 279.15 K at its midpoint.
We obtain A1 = 0.36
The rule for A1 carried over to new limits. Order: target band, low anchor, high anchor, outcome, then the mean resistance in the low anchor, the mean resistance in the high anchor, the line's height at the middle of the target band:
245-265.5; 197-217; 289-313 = 0.13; 96.6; 104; 101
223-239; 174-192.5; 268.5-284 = 0.50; 77.5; 115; 96.9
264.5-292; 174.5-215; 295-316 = -0.13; 88.6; 103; 99.8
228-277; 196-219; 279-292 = 0.27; 96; 112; 106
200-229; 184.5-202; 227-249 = -0.14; 93.7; 59.3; 77.4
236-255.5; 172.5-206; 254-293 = 0.43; 85.6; 108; 101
